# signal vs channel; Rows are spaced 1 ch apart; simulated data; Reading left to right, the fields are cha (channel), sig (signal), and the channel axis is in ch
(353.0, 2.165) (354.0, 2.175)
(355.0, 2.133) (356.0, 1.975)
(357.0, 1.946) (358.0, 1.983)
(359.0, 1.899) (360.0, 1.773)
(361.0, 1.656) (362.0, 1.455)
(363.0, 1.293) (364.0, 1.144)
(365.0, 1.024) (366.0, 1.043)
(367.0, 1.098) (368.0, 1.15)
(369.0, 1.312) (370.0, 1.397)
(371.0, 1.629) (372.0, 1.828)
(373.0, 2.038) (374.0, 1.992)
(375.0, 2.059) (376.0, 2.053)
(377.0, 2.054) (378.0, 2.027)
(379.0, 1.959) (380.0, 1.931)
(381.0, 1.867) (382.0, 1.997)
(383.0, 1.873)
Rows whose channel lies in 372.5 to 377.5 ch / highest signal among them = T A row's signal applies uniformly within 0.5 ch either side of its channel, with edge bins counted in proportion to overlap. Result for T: 2.059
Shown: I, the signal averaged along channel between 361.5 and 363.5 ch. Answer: 1.37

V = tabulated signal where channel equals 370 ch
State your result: 1.397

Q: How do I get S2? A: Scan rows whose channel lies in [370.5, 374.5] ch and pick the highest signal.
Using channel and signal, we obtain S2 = 2.038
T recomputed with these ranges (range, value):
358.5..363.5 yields 1.899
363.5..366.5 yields 1.144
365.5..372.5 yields 1.828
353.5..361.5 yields 2.175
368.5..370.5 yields 1.397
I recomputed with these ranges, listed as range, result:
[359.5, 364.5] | 1.46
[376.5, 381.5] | 1.97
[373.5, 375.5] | 2.03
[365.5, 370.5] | 1.2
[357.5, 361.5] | 1.83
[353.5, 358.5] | 2.04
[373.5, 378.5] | 2.04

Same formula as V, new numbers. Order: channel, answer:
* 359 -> 1.899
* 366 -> 1.043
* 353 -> 2.165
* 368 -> 1.15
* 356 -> 1.975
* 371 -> 1.629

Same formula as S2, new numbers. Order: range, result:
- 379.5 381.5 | 1.931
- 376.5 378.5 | 2.054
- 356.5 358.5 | 1.983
